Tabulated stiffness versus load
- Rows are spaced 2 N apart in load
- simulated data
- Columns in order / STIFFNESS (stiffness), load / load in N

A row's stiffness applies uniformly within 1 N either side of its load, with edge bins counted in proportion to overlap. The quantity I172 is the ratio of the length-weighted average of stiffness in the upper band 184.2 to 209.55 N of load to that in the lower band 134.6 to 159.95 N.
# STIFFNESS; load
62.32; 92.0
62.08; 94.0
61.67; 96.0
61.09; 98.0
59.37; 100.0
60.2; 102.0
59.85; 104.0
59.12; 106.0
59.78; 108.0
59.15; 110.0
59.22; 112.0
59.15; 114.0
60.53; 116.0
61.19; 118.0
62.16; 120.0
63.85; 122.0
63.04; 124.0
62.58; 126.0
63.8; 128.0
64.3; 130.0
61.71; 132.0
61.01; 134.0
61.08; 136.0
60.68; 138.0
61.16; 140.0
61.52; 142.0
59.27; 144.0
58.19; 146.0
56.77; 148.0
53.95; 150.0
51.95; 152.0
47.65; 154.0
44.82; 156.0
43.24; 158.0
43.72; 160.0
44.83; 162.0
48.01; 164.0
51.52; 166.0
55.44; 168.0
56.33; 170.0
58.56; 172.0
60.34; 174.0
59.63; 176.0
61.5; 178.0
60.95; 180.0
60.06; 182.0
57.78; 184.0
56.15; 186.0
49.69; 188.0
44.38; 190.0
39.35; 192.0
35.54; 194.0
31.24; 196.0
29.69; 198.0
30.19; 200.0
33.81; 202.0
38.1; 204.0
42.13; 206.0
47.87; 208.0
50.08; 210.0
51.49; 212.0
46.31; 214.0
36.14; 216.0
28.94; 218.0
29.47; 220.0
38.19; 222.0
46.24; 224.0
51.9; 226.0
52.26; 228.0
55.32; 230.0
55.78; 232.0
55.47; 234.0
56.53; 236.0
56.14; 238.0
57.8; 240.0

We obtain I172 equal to 0.74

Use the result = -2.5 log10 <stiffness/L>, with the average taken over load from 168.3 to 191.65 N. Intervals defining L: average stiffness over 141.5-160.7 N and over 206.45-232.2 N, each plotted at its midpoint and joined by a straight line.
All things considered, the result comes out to -0.15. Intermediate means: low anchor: 52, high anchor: 45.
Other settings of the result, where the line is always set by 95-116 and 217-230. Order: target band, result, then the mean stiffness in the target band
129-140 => -0.114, 61.7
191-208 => 0.268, 35.8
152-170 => 0.074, 48.2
